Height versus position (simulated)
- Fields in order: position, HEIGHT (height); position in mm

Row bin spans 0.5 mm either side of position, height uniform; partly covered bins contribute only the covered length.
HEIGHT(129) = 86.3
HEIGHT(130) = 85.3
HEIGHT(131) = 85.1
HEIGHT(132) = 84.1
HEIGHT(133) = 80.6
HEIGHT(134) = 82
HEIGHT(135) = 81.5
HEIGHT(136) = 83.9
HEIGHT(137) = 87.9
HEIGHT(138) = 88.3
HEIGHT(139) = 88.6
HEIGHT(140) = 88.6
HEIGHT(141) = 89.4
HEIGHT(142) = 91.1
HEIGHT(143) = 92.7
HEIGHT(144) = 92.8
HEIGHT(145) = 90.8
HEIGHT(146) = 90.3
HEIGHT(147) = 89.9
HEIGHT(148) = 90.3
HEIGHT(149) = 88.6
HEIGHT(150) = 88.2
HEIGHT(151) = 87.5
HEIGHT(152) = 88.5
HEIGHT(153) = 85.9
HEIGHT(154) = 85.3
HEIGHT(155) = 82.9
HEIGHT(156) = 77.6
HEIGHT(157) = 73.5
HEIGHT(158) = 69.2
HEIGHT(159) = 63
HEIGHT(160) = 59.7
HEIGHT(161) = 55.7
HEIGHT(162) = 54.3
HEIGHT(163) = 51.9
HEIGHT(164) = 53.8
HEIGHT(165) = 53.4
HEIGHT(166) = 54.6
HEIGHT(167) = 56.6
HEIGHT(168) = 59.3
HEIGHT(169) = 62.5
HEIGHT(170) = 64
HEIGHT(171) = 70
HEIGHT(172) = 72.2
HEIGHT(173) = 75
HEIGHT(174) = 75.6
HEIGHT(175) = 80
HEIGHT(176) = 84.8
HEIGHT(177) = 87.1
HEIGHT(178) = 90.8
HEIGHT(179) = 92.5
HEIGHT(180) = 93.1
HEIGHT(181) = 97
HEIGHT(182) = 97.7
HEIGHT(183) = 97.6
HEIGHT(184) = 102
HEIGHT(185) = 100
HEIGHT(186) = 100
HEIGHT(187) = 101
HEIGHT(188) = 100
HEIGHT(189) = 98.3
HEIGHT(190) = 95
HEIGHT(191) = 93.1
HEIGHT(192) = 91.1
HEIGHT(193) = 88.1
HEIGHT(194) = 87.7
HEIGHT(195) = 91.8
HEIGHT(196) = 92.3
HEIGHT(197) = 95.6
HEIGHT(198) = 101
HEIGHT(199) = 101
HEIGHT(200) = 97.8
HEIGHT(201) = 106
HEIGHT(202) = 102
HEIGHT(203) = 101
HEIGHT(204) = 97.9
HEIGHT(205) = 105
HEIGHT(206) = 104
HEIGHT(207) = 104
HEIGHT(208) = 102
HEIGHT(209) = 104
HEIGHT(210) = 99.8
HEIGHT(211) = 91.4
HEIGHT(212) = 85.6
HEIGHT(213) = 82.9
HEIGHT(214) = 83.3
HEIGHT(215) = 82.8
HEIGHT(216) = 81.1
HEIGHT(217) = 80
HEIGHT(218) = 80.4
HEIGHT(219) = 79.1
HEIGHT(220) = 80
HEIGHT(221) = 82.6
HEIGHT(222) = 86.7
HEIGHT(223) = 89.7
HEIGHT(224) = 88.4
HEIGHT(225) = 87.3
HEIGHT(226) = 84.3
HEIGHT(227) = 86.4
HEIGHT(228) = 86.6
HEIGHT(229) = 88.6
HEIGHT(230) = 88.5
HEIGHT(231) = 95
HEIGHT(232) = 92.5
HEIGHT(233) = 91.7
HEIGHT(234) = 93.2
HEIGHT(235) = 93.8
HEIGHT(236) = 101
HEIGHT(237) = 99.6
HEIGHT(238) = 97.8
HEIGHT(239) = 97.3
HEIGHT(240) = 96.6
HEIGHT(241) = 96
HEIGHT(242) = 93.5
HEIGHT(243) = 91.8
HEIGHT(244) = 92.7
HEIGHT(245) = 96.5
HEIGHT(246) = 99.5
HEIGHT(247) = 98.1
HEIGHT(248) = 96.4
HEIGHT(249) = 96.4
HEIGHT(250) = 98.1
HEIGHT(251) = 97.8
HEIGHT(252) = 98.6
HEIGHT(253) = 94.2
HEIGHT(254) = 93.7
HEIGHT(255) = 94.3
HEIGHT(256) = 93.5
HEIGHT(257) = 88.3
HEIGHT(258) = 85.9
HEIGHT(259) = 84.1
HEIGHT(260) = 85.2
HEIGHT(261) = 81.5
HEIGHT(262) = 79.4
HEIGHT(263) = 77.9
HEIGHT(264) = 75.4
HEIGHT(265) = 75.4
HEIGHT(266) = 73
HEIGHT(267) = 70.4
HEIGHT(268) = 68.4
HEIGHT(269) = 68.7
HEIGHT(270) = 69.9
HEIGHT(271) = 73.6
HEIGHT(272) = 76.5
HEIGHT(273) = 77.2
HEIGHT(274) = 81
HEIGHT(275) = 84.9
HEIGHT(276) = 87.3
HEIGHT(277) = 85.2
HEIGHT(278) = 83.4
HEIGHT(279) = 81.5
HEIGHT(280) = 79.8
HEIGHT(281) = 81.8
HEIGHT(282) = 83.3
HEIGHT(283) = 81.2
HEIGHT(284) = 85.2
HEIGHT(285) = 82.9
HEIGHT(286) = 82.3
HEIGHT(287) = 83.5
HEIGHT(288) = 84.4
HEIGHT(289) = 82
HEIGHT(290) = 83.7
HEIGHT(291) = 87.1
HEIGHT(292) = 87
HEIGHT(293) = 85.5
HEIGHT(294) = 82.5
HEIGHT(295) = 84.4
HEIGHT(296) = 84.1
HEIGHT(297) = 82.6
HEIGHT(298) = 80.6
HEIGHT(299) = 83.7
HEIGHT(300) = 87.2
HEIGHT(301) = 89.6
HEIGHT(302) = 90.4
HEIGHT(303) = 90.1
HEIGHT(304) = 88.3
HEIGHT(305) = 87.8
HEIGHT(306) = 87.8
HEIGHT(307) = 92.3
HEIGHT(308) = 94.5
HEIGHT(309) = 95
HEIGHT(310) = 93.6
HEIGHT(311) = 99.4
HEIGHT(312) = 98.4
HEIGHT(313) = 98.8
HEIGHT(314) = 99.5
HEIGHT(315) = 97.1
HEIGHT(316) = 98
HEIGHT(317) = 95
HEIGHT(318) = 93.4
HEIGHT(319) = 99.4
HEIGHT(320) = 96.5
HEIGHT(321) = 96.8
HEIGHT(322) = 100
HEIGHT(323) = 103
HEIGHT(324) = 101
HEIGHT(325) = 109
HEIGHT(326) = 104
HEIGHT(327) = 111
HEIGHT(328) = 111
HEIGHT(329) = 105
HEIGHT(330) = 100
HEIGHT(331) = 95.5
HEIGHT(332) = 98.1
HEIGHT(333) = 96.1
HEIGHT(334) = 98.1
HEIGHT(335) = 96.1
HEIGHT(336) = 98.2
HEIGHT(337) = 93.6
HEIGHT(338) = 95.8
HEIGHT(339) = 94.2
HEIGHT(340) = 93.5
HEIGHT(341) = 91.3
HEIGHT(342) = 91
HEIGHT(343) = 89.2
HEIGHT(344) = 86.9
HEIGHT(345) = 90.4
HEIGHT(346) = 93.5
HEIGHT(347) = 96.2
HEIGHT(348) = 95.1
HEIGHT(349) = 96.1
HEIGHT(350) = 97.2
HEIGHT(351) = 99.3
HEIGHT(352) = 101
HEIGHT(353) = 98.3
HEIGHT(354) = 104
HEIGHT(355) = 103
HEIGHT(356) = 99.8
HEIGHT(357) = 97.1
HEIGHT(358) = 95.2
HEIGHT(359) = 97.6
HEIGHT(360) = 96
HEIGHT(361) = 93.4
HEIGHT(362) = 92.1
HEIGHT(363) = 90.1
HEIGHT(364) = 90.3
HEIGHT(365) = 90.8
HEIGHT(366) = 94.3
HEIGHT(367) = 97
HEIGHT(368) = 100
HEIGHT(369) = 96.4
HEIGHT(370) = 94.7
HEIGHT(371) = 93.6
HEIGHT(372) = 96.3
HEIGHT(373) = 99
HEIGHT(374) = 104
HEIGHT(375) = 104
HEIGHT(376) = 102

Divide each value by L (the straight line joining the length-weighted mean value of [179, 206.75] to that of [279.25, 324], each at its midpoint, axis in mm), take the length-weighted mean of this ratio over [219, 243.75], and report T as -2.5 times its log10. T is 0.04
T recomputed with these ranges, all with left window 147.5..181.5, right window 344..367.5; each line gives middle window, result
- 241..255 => -0.15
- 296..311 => 0.01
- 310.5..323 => -0.07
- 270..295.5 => 0.07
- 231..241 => -0.17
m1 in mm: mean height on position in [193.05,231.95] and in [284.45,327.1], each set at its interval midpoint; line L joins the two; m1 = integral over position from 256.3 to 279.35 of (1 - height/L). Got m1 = 3.2 mm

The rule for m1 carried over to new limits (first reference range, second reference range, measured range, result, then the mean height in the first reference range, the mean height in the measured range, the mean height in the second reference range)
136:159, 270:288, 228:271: -3.37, 86.1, 89.1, 81.5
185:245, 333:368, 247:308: 6.22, 93.1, 84.5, 95.2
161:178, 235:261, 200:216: -3.27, 66.4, 96.3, 94.4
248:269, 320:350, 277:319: 1.67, 85.4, 88.1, 97.6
